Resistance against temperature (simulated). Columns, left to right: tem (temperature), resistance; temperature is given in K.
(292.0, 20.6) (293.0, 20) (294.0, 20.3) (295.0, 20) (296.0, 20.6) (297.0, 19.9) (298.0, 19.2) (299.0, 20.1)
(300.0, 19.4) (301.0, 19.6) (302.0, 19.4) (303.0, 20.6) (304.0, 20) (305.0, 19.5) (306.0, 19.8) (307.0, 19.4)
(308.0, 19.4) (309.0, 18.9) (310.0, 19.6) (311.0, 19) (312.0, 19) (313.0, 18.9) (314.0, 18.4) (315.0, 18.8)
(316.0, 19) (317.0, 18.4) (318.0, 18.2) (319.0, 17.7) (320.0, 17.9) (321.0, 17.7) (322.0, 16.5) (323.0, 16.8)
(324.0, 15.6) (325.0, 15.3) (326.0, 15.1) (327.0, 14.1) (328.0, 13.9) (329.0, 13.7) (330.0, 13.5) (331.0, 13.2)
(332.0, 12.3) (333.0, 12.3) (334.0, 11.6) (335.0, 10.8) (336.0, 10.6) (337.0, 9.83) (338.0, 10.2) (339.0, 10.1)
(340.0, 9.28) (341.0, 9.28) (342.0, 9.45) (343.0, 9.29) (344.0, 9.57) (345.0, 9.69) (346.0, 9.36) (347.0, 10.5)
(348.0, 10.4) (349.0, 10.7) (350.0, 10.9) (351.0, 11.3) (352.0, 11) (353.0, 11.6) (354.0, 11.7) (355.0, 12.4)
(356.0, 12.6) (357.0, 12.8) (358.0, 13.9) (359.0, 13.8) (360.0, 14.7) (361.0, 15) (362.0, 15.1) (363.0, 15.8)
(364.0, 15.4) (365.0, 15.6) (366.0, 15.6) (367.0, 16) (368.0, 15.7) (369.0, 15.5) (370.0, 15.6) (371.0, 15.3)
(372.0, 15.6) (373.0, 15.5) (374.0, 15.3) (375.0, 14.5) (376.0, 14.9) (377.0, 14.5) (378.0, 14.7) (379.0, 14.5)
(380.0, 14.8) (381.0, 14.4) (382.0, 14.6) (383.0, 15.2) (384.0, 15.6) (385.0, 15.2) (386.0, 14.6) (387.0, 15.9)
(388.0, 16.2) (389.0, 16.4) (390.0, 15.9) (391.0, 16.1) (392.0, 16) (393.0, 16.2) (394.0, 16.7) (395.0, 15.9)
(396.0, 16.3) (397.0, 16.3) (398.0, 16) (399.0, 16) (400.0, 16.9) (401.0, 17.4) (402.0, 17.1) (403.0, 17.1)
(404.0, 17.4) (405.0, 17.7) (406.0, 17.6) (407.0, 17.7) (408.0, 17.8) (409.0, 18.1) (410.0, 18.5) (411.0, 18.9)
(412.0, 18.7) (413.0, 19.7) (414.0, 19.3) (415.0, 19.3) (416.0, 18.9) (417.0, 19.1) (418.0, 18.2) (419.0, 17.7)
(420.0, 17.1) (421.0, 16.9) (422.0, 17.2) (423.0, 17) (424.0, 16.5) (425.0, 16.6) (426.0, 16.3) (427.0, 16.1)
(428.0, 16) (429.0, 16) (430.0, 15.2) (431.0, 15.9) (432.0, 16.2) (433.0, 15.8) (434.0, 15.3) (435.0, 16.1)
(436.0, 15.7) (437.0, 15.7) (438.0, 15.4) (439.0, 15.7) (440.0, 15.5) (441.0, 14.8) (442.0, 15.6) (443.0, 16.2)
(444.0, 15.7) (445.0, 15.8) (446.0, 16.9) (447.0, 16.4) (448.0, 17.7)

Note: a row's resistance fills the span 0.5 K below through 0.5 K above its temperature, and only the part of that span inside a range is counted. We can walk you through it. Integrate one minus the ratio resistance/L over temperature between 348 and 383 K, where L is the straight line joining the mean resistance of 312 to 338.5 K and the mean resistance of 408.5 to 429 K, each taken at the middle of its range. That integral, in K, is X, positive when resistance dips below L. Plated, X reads 4.6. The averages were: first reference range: 15.1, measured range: 14.1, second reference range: 17.8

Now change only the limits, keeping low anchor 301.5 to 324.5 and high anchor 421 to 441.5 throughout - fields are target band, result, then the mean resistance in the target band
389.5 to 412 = -0.5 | 17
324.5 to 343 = 6.4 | 11.8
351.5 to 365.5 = 3.1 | 13.7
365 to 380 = 1.8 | 15.2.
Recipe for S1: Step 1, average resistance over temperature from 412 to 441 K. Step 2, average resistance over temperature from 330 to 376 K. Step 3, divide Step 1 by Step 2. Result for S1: 1.33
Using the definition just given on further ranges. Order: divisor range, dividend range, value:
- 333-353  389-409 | 1.63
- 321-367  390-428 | 1.38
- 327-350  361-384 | 1.39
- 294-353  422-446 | 1.04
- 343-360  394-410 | 1.49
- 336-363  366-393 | 1.35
